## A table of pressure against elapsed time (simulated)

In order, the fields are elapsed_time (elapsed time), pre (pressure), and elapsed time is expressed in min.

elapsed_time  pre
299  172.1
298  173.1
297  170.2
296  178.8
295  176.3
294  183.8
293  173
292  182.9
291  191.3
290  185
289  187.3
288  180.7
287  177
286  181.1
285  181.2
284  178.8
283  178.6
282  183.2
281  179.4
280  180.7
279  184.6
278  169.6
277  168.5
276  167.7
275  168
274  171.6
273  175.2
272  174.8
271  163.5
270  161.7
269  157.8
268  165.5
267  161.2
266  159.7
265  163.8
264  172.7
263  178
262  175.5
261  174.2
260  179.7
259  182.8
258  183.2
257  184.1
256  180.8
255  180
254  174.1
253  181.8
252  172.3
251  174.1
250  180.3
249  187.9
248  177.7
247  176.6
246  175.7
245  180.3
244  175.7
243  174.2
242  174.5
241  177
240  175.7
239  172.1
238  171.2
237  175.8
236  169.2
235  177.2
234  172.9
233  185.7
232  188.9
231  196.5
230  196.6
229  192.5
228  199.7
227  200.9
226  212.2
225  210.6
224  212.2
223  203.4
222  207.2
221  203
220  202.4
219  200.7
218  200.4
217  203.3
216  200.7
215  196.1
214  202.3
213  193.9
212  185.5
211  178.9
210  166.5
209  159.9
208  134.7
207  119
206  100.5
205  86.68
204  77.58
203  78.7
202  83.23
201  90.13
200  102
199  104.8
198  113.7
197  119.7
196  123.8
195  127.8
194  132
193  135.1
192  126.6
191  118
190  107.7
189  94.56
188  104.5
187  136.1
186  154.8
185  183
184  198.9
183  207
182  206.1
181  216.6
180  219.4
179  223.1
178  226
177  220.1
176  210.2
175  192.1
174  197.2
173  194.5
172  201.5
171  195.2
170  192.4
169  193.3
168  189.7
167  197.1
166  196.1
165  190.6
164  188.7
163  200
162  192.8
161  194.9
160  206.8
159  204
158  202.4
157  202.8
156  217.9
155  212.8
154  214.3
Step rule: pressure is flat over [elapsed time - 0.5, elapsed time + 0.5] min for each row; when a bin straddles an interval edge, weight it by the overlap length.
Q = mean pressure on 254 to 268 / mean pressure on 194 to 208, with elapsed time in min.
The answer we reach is 1.67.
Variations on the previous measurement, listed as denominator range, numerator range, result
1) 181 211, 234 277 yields 1.34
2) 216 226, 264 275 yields 0.81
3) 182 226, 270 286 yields 1.15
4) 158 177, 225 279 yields 0.90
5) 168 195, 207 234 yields 1.09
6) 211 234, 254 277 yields 0.86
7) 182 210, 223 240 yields 1.51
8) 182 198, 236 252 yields 1.26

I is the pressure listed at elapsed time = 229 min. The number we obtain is 192.5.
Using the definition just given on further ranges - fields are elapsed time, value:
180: 219.4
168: 189.7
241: 177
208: 134.7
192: 126.6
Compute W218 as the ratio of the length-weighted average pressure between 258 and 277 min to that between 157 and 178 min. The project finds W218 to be 0.86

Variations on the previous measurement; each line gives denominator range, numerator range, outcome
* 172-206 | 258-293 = 1.17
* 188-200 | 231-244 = 1.51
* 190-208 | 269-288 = 1.60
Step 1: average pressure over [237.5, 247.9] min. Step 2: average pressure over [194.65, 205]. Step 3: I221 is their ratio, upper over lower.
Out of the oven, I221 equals 1.74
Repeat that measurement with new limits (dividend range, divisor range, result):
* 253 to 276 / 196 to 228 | 1.08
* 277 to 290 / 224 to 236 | 0.93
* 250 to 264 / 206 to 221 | 0.99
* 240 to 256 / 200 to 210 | 1.67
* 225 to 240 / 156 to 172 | 0.95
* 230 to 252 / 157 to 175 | 0.91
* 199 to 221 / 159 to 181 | 0.75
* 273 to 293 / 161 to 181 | 0.89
